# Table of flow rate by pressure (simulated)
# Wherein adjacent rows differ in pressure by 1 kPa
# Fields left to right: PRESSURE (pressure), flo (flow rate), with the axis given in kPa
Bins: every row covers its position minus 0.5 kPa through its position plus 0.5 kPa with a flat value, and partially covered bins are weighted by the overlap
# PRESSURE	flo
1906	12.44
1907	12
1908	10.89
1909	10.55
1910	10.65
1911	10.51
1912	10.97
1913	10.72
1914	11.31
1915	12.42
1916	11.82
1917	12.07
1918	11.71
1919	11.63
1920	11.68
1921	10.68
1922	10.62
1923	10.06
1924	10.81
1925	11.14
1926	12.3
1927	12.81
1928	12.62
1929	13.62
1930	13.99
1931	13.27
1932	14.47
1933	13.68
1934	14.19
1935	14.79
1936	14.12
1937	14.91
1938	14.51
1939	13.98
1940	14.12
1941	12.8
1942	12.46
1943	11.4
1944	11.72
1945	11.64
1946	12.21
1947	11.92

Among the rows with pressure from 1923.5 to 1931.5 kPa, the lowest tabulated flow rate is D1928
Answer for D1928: 10.81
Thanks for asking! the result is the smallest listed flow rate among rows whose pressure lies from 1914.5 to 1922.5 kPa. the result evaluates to 10.62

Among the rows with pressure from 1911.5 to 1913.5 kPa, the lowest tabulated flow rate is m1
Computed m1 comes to 10.72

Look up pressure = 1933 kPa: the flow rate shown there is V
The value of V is 13.68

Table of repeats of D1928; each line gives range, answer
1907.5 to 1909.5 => 10.55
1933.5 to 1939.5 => 13.98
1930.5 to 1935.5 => 13.27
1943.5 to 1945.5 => 11.64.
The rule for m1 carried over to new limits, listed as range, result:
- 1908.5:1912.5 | 10.51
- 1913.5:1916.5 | 11.31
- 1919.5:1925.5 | 10.06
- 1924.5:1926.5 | 11.14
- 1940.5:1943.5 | 11.4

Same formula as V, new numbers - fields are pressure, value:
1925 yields 11.14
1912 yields 10.97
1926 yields 12.3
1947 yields 11.92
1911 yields 10.51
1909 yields 10.55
